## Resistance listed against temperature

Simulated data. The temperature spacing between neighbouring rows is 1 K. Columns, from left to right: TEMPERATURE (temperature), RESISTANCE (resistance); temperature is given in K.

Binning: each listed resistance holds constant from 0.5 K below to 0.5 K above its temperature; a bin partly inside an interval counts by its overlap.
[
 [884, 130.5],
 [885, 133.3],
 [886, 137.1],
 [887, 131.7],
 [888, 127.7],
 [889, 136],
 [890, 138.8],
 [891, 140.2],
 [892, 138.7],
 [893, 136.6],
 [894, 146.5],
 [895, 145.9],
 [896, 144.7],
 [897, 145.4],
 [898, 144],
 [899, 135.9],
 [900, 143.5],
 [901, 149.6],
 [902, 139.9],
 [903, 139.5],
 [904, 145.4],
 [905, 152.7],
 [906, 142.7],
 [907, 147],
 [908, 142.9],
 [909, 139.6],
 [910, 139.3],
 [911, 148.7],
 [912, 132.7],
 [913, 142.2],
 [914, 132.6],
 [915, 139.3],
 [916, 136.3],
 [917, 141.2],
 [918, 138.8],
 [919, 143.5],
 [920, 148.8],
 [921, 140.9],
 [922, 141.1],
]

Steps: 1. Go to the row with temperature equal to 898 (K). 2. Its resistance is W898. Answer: 144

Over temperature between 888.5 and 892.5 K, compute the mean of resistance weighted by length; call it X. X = 138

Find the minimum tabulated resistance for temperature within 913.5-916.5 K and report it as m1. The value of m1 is 132.6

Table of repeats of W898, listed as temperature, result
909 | 139.6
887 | 131.7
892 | 138.7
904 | 145.4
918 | 138.8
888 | 127.7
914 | 132.6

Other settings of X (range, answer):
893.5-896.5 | 146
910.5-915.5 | 139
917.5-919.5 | 141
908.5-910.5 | 139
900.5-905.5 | 145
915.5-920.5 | 142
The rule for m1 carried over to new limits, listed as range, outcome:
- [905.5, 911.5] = 139.3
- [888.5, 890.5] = 136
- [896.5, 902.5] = 135.9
